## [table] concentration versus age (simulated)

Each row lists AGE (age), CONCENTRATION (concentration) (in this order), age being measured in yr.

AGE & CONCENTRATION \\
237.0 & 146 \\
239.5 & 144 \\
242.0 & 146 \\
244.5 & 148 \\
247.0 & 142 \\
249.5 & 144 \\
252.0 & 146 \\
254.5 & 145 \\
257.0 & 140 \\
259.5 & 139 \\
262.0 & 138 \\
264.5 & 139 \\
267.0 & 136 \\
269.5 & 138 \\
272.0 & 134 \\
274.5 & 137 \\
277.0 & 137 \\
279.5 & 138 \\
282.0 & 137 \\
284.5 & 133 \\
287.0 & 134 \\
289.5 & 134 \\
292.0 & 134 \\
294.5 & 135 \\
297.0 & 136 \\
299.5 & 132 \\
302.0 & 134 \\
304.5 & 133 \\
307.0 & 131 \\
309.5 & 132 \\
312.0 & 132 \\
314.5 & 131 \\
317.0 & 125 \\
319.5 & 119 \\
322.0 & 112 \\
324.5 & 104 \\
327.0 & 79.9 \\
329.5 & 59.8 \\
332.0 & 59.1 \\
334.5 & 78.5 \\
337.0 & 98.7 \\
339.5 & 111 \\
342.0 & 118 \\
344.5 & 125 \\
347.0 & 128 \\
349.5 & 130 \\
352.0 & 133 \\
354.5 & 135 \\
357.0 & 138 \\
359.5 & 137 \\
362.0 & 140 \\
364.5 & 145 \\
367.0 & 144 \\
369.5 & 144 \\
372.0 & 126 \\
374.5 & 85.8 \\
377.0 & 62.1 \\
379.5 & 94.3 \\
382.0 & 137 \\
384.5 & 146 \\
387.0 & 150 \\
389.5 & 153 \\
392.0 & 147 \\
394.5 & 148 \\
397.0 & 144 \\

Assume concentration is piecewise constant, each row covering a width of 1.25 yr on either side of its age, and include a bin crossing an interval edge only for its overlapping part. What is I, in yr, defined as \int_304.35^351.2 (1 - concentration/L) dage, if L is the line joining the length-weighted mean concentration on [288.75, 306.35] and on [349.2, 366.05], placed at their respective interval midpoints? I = 8.6 yr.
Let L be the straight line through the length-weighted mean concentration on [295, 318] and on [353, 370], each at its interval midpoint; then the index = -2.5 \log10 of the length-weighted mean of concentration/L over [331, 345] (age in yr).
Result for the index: 0.366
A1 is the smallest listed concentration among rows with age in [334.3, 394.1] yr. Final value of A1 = 62.1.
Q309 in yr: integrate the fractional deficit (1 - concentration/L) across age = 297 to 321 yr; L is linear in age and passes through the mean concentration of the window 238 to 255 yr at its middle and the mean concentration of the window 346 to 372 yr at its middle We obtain 1.8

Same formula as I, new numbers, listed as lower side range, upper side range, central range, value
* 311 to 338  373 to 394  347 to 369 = -4.8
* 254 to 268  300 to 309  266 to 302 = 0.1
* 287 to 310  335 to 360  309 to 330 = 2.9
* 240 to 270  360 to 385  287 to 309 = 0.2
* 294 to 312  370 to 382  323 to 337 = 4.9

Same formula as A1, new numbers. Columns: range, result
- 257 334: 59.1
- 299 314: 131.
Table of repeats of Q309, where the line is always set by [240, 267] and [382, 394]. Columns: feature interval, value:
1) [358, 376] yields 2.0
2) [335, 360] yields 3.9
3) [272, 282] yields 0.5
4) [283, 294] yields 0.8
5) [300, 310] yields 0.8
